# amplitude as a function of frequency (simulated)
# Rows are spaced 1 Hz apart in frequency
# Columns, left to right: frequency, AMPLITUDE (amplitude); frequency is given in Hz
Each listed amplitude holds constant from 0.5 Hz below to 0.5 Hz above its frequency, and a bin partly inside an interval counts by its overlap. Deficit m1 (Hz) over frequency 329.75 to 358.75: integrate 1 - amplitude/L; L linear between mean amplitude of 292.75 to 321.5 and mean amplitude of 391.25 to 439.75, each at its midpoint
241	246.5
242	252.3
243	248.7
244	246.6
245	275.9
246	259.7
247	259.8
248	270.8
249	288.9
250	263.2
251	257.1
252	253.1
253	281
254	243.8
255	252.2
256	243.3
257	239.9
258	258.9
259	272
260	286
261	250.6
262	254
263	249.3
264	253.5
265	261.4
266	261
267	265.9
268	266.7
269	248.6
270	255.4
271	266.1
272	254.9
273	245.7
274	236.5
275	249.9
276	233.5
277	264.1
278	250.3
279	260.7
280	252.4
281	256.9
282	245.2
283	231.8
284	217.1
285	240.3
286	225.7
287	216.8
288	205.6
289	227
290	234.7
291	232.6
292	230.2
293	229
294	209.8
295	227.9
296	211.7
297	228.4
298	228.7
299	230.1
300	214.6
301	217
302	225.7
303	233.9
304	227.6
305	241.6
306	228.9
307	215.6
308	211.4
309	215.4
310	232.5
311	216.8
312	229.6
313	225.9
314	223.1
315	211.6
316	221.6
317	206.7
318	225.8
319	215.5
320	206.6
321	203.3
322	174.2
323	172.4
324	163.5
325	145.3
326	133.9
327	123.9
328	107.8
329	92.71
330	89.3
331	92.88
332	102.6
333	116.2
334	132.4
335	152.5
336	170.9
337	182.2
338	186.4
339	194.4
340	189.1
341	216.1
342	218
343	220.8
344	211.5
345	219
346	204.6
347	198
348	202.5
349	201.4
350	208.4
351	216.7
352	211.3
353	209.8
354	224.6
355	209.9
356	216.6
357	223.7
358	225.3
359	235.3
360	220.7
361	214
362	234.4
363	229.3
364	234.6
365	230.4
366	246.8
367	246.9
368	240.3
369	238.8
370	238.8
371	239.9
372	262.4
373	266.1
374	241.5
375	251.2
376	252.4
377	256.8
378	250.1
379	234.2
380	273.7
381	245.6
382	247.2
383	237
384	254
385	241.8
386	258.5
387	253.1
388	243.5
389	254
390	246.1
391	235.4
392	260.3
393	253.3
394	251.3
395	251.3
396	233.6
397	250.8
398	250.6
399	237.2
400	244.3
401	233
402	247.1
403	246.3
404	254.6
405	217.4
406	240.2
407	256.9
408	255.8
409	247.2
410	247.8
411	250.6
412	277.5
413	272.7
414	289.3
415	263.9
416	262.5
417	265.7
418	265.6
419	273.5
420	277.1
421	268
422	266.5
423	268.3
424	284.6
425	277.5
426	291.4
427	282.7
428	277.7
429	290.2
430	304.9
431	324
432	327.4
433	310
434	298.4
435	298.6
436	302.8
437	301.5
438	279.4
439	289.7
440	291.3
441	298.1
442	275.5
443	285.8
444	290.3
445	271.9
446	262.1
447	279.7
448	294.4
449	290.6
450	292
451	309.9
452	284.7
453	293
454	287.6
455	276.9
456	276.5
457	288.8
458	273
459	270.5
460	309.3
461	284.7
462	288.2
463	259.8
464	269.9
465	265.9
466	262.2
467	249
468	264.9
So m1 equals 6.0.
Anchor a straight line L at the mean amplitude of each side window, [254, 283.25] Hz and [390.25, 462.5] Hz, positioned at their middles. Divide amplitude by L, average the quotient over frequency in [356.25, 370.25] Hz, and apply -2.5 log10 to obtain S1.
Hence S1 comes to 0.15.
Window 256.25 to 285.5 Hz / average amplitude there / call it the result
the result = 253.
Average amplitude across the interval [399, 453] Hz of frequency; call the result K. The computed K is 276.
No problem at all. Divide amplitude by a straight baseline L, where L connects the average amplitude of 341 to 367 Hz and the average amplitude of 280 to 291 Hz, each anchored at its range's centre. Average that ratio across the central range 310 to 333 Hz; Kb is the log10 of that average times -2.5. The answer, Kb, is 0.29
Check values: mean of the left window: 231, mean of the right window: 219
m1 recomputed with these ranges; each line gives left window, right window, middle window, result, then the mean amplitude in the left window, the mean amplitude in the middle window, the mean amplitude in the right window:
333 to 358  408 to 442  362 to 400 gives -1.73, 200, 247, 282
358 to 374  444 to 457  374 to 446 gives -0.70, 238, 266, 285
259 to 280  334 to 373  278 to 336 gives 9.11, 256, 202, 216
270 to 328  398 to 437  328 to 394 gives 8.42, 221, 216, 271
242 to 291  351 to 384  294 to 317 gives 2.15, 252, 223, 237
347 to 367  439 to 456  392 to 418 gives 0.32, 221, 252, 286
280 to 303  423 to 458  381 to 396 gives 1.11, 227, 248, 290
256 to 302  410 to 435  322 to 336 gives 6.97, 242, 128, 282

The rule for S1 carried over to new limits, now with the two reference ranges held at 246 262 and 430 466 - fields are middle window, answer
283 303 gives 0.19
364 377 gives 0.13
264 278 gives 0.04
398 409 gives 0.16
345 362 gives 0.27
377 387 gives 0.12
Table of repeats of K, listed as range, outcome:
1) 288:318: 224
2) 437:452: 287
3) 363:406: 246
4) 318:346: 166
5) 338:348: 207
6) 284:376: 208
